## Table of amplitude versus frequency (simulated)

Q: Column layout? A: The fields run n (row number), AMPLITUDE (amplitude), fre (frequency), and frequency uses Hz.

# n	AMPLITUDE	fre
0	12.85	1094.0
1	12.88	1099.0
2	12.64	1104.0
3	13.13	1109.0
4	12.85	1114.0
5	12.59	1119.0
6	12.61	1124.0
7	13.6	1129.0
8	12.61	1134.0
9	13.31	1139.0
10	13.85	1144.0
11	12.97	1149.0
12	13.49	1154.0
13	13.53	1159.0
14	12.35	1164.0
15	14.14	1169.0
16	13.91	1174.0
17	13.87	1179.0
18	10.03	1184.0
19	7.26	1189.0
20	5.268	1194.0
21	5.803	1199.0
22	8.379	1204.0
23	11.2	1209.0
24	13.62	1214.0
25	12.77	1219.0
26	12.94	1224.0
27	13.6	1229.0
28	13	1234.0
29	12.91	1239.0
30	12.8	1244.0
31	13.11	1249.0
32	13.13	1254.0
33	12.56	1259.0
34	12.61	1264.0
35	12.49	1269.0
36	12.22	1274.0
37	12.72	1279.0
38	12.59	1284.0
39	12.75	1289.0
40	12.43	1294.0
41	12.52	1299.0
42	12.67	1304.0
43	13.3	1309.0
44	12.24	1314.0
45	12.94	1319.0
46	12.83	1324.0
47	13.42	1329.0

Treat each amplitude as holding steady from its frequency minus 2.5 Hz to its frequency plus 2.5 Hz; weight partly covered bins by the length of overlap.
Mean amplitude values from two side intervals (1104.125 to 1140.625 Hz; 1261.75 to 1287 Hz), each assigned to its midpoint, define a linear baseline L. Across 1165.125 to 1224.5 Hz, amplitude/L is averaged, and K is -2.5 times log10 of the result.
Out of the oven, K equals 0.19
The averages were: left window 12.9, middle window 10.7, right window 12.5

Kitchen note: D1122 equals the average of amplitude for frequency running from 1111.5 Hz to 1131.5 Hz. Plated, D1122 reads 12.9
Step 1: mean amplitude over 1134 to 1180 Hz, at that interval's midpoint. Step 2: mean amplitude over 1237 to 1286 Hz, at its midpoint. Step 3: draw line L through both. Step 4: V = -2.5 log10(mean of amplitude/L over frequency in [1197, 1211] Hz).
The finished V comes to 0.48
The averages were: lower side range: 13.4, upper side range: 12.7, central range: 8.46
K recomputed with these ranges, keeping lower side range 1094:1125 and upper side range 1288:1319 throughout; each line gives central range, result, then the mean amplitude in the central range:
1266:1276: 0.03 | 12.4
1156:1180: -0.06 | 13.5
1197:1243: 0.09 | 11.7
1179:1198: 0.48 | 8.22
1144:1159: -0.05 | 13.4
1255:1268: 0.01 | 12.6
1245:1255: -0.03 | 13.1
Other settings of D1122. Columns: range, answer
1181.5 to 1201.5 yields 7.09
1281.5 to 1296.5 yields 12.6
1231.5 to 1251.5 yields 13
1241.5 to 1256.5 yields 13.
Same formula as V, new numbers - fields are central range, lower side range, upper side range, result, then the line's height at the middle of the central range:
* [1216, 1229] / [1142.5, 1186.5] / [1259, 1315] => -0.013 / 12.9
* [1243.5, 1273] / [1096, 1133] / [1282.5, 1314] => -0.003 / 12.7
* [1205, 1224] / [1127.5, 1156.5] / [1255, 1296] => 0.055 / 12.9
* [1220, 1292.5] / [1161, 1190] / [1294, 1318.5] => -0.027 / 12.5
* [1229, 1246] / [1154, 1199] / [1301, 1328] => -0.100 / 11.9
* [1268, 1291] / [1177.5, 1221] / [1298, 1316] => -0.055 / 11.9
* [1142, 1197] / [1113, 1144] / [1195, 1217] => -0.052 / 11.2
